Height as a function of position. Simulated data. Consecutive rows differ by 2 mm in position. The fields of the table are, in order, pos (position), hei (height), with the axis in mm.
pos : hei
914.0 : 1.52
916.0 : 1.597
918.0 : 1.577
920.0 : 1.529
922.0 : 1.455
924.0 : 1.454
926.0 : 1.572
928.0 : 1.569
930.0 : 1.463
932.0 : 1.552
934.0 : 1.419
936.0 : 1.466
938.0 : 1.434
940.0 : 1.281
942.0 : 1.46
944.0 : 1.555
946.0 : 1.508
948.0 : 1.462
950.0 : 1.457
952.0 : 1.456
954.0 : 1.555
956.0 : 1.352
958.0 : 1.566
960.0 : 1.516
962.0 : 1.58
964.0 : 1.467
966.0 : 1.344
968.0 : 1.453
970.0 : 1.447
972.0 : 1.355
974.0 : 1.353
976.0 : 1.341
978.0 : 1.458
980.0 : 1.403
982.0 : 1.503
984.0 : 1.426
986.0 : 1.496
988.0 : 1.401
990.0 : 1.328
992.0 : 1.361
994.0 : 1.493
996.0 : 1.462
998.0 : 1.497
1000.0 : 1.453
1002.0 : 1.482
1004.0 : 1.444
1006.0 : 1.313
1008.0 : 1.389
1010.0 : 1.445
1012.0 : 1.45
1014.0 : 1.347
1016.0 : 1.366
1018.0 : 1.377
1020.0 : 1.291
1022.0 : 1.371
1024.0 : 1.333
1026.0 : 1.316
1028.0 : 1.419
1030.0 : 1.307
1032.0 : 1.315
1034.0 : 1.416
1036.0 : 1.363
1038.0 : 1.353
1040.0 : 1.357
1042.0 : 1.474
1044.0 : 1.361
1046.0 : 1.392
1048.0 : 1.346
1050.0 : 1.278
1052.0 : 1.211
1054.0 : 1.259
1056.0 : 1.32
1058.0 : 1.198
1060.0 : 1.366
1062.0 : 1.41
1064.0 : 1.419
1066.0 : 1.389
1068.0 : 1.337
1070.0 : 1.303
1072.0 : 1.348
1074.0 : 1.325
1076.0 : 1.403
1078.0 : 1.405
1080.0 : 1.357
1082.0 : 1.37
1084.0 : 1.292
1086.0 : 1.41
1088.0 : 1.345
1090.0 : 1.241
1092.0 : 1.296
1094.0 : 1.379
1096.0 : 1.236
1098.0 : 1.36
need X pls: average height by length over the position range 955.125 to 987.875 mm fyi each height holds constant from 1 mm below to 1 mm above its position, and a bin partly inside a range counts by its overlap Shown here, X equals 1.44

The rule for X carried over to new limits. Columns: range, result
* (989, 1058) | 1.37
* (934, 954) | 1.46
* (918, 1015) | 1.45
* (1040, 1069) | 1.34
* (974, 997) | 1.42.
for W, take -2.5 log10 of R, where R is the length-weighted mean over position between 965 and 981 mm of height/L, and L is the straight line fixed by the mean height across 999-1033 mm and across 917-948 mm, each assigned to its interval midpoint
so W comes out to 0.03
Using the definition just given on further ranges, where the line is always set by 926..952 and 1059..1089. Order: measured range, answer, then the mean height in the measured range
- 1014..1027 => 0.05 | 1.34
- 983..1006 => 0.00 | 1.43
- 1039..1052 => 0.03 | 1.36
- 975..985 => 0.01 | 1.43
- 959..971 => -0.01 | 1.47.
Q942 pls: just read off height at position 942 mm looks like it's 1.46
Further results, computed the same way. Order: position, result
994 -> 1.493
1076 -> 1.403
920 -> 1.529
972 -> 1.355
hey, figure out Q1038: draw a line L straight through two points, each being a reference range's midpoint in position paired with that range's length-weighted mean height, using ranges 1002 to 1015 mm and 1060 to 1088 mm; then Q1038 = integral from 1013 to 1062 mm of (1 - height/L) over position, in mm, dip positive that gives 1.7 mm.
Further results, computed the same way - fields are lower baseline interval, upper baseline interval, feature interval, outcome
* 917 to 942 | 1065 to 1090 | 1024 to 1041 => 0.4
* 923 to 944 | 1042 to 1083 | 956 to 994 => -0.1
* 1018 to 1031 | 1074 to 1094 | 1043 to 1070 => 0.3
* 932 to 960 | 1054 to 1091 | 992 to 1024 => 0.0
